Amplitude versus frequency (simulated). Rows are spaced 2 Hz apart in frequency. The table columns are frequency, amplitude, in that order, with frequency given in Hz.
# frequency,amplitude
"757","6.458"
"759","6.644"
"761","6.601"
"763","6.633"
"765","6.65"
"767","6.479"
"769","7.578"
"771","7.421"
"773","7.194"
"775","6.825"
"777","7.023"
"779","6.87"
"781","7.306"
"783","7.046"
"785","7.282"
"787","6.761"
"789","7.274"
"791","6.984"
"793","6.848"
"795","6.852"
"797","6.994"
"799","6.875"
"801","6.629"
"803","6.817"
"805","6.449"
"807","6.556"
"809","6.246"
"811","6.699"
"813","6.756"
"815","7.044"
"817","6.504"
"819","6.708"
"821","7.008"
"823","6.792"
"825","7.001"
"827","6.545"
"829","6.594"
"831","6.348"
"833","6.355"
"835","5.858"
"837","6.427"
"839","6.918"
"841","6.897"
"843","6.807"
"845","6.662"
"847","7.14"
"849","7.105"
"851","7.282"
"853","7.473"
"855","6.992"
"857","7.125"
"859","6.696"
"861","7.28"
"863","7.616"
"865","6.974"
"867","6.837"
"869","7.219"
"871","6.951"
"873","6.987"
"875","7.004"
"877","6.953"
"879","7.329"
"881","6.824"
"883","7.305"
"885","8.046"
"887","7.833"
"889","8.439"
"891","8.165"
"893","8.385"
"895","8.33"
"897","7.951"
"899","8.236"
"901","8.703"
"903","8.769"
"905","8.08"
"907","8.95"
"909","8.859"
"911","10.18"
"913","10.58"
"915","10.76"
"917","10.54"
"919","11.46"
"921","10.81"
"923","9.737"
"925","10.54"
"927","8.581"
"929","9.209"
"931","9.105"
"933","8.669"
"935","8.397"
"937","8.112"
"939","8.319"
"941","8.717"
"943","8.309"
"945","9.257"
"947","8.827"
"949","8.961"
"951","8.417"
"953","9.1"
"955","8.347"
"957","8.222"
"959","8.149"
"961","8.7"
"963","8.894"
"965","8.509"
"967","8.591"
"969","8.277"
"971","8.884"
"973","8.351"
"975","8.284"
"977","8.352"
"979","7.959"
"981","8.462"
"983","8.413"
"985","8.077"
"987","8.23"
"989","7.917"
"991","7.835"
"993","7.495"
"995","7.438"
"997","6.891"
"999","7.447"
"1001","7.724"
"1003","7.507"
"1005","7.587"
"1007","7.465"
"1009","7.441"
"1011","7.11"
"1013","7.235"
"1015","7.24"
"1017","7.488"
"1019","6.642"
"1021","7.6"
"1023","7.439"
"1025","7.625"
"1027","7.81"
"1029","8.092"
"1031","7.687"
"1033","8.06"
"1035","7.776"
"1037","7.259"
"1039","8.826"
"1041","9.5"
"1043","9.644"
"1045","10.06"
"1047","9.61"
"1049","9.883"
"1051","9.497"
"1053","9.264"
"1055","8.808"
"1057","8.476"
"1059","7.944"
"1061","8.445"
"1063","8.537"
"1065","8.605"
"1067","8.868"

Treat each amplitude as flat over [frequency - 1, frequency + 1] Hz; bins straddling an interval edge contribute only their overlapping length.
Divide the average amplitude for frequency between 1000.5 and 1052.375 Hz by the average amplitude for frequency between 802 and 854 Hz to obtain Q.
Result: 1.2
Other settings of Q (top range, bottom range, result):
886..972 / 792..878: 1.31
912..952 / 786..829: 1.38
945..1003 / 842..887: 1.16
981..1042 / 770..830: 1.12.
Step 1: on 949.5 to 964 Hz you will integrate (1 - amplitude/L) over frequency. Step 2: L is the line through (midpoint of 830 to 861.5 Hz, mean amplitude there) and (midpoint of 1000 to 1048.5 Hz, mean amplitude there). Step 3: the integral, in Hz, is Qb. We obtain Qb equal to -1.99 Hz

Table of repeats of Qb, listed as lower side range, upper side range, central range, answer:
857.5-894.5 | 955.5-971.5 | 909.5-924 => -4.8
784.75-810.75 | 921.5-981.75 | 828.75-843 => 1.5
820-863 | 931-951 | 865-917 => -2.8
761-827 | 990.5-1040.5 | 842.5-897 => -1.8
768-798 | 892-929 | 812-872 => 9.5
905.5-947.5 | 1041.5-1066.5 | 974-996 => 2.9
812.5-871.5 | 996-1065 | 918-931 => -4.5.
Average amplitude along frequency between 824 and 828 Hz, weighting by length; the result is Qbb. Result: 6.77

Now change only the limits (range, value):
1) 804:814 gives 6.54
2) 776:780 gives 6.95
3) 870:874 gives 6.97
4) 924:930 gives 9.44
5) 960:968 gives 8.67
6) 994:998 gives 7.16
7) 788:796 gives 6.99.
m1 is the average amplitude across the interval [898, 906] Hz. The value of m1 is 8.45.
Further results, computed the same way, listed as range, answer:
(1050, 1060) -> 8.8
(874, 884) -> 7.08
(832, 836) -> 6.11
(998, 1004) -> 7.56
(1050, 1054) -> 9.38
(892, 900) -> 8.23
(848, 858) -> 7.2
